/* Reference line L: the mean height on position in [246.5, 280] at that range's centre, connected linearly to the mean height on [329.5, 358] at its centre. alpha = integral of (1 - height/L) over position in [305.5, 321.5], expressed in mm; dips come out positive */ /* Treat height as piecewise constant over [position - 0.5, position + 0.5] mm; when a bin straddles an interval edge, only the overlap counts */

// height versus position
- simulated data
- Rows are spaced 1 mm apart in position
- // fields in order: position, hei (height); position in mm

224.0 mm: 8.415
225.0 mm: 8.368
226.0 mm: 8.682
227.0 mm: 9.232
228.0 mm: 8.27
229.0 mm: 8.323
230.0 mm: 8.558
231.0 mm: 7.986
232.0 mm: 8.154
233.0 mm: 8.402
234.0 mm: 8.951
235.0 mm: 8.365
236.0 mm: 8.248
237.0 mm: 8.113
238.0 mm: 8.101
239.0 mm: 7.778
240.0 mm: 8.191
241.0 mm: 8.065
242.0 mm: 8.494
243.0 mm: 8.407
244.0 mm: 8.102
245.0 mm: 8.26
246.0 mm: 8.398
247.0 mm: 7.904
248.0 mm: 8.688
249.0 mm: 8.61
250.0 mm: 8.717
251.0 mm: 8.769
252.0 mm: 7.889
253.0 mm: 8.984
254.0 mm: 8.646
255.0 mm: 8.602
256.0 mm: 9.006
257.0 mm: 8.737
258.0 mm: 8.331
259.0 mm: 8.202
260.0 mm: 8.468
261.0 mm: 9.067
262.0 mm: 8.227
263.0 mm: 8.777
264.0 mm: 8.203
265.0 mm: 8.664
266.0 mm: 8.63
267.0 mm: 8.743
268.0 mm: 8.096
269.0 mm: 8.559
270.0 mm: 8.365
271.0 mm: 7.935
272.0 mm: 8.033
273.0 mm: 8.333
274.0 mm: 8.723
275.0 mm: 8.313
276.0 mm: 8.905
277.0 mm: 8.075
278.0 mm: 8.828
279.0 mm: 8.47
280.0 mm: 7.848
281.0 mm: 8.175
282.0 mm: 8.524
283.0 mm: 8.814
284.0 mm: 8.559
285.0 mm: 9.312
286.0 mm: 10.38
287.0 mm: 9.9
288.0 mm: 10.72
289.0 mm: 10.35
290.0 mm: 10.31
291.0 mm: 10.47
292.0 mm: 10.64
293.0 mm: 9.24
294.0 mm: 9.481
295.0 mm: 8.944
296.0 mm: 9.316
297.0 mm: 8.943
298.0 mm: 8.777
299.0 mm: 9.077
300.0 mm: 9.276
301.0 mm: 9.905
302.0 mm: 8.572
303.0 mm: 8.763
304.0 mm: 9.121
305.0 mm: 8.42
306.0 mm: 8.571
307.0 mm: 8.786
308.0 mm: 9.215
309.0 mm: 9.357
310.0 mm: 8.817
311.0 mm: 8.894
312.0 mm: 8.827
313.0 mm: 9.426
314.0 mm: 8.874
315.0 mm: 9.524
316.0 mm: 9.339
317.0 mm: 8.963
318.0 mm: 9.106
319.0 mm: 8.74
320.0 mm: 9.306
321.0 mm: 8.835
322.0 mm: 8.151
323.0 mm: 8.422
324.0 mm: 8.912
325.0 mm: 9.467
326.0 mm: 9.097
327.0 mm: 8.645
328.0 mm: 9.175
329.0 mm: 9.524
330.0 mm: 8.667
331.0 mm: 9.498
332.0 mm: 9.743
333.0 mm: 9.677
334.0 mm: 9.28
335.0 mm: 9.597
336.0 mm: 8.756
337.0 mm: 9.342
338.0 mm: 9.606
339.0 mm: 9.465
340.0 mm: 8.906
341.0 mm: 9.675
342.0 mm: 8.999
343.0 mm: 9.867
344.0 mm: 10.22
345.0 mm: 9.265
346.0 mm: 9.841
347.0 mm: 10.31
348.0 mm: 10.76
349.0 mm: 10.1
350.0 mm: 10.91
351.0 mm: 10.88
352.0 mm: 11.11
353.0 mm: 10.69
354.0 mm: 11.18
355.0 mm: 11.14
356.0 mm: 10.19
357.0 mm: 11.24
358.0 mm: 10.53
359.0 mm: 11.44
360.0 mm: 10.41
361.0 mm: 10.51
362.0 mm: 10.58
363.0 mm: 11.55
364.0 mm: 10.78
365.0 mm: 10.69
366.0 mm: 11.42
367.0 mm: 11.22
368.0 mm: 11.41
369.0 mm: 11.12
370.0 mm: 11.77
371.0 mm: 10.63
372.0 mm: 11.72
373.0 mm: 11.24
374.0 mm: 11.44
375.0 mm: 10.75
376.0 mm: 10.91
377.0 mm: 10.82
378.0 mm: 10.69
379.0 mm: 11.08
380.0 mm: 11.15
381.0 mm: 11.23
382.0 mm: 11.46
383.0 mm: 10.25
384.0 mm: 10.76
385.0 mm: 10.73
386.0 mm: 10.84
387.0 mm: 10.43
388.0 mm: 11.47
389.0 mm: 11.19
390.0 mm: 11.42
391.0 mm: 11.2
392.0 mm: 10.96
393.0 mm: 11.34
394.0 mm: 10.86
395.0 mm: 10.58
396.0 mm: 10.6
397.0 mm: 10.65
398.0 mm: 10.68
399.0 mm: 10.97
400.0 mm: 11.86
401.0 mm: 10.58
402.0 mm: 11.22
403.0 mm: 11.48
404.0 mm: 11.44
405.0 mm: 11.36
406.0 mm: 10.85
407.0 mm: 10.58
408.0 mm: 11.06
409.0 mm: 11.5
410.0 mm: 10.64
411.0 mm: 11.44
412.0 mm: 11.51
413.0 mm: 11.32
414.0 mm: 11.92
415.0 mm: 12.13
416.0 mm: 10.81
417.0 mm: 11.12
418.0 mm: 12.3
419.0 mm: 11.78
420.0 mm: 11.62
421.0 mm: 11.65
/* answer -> 0.6 mm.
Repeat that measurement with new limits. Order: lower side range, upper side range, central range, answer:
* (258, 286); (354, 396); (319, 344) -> 1.9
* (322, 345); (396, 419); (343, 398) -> -3.4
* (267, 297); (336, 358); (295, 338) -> 2.4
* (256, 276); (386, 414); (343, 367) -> -1.1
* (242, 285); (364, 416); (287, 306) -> -0.6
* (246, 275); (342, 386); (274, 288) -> 0.2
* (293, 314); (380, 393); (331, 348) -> 0.6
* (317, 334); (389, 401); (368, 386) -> -1.0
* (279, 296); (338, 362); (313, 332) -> 1.7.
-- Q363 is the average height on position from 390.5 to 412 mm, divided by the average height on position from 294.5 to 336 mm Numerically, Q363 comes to 1.2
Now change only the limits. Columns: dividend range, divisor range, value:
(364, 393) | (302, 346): 1.21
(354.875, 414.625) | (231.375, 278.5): 1.31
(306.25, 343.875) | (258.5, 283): 1.09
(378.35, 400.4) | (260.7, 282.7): 1.30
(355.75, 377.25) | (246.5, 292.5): 1.25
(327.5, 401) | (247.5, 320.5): 1.19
